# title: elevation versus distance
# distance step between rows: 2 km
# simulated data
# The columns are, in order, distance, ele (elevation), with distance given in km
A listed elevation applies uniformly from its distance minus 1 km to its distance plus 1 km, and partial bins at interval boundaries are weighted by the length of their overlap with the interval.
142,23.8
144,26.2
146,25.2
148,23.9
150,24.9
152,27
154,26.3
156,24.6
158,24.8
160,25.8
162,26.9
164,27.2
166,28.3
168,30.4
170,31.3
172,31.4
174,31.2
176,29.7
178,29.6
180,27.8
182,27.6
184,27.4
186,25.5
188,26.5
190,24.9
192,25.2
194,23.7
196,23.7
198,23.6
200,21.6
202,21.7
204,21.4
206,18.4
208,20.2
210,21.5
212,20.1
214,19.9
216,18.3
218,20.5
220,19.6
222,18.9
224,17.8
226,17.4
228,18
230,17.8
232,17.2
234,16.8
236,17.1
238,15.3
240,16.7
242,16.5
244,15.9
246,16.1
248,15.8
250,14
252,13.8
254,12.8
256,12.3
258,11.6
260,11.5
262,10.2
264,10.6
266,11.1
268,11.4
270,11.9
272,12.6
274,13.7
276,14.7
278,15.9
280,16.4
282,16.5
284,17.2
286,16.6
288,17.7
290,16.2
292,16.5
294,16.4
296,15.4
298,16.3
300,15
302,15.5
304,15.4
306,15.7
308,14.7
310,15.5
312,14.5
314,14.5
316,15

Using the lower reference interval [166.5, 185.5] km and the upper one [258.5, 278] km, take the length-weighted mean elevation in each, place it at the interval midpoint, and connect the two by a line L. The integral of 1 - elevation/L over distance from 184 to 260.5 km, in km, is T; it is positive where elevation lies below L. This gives 7.3 km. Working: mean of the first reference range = 29.5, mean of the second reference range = 12.2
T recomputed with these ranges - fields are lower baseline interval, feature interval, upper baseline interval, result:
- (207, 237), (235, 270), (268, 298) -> 7.2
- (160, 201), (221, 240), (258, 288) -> 2.4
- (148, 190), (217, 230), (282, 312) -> 2.3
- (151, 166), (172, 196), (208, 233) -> -4.1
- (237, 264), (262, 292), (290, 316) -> 0.7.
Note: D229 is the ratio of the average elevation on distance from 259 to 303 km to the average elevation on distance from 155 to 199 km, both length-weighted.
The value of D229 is 0.53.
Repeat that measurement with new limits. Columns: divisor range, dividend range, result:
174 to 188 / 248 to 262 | 0.45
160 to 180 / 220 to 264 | 0.53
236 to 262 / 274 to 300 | 1.13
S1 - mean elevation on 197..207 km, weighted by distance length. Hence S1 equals 21.3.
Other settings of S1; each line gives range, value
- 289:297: 16.1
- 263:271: 11.2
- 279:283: 16.4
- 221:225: 18.4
